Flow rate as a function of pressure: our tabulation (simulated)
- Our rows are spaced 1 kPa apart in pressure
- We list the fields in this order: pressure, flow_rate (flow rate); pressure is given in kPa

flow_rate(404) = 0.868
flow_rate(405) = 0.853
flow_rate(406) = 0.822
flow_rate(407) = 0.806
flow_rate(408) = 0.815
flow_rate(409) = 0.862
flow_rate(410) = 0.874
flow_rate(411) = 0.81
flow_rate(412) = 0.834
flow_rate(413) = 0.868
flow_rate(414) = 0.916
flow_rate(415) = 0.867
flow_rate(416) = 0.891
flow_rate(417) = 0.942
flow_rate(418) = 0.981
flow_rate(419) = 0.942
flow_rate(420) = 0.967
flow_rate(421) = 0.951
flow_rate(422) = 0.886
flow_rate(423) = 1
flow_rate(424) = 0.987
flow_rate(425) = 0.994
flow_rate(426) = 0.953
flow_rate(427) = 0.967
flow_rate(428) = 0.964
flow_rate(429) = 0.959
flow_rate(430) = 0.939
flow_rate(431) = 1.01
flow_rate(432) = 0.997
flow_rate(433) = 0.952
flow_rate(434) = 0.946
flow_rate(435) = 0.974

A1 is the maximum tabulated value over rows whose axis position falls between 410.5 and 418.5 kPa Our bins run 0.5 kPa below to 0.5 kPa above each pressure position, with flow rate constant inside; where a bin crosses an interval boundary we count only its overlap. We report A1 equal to 0.981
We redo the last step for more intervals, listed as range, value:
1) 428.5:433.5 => 1.01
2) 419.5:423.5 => 1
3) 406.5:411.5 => 0.874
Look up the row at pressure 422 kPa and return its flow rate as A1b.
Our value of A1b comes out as 0.886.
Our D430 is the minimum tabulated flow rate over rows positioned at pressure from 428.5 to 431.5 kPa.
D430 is 0.939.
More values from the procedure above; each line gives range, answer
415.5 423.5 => 0.886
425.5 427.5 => 0.953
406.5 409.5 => 0.806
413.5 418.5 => 0.867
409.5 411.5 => 0.81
